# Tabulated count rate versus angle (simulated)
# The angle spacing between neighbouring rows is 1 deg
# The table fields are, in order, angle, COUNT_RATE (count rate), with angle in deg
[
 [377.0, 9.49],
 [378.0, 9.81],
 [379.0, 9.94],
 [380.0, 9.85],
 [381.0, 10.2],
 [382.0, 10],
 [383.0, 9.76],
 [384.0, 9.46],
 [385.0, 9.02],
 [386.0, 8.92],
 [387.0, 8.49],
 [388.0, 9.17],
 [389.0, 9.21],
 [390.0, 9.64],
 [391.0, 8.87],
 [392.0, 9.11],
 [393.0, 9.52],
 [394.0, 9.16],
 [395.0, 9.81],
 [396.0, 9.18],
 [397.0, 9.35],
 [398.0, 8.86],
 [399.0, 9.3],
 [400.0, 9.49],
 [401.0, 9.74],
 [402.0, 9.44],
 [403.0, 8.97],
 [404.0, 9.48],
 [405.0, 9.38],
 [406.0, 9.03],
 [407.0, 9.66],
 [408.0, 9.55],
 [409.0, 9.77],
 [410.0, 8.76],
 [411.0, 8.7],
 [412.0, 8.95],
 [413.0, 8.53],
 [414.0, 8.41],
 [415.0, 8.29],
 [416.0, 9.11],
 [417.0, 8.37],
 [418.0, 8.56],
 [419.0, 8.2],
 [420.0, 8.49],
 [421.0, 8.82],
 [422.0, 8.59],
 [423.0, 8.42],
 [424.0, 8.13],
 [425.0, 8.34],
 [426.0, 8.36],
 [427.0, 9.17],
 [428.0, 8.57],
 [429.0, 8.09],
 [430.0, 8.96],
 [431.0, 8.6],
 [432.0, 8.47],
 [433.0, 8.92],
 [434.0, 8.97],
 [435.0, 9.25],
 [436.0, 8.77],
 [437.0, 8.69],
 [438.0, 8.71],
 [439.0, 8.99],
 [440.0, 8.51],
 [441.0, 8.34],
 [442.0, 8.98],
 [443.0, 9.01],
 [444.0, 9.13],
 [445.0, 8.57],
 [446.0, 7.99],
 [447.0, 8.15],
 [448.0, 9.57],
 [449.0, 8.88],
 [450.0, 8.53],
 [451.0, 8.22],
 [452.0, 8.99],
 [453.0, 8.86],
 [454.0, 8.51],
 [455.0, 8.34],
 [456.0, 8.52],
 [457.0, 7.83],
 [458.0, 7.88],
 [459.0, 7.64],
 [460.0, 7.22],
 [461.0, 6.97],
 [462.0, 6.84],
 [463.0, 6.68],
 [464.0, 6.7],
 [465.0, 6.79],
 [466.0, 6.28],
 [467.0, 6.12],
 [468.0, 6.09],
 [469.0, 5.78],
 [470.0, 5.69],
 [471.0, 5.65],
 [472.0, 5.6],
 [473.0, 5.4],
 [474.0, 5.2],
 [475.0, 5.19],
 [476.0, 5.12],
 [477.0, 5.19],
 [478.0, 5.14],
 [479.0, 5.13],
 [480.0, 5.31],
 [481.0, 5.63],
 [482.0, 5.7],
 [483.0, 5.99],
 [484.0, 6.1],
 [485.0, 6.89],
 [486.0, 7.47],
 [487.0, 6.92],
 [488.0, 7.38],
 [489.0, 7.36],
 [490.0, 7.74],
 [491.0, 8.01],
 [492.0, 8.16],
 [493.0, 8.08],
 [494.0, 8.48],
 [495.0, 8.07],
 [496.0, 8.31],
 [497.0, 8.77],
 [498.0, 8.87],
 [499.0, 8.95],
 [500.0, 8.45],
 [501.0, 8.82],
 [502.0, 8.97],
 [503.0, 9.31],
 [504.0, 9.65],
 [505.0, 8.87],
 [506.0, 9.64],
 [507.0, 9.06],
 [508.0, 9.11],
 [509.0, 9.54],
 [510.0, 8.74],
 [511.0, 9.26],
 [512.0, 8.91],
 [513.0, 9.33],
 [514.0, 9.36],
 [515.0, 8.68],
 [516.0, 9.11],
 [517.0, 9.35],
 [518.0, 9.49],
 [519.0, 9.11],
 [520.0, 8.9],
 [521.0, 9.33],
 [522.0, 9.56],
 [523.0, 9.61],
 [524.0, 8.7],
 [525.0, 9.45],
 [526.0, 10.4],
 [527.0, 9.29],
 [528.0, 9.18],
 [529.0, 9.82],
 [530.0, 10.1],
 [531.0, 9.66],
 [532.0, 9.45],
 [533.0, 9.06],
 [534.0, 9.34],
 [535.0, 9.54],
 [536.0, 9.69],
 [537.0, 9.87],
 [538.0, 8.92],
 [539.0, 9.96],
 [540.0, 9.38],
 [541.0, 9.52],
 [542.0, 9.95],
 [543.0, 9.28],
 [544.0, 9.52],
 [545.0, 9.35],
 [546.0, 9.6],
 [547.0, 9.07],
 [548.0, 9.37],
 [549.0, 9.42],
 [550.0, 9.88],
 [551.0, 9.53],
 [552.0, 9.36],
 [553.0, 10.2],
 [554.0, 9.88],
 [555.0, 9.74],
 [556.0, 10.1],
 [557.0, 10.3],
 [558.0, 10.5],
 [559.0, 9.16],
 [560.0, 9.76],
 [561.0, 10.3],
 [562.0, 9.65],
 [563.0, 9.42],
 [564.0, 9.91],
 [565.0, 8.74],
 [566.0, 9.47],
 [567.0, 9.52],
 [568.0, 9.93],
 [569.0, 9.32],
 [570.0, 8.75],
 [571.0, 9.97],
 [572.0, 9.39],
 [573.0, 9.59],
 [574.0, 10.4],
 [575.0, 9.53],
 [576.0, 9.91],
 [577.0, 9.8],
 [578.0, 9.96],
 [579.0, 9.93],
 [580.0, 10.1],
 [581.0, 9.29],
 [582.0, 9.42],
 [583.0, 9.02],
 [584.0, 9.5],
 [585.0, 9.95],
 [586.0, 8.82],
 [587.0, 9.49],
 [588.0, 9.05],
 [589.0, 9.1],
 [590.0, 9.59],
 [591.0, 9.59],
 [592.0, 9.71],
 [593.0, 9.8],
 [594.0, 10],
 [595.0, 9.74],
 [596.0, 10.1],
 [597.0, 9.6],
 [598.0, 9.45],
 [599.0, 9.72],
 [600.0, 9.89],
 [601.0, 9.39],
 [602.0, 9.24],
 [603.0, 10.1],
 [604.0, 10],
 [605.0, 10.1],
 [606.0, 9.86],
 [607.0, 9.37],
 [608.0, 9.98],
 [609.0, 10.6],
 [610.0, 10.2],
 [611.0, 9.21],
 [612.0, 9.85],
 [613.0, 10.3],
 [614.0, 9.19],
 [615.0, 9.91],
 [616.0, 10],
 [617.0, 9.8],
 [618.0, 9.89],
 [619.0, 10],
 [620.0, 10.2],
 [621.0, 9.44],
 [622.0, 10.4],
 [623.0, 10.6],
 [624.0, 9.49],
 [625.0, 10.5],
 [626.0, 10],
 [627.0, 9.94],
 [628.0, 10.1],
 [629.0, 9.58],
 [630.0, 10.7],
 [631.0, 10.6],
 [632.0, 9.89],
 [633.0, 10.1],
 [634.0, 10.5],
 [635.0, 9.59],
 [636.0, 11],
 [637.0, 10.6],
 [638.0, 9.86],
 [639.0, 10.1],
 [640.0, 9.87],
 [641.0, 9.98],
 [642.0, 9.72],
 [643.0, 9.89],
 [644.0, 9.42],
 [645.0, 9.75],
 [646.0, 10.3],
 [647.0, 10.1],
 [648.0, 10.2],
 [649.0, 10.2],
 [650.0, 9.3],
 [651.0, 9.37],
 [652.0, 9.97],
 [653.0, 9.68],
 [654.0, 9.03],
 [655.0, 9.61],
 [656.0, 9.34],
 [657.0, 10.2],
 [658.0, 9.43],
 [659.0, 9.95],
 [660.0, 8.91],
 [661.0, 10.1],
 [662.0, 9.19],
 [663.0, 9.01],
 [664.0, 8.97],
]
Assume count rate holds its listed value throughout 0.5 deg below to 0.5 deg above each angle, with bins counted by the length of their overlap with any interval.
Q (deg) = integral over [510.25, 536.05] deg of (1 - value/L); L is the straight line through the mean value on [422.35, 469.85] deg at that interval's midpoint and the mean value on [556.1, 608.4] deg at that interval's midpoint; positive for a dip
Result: -1.03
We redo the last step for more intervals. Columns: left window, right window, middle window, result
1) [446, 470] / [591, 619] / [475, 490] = 3.5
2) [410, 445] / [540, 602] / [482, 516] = 2.9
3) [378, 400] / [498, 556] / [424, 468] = 5.4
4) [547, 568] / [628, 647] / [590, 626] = 0.3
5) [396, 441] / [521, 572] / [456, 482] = 8.5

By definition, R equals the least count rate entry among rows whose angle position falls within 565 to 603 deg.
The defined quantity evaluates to 8.74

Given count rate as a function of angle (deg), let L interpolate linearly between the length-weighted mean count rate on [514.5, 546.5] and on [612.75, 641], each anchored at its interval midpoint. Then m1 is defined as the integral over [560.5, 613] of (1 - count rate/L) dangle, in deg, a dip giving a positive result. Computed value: 0.8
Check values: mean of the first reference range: 9.44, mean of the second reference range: 10.1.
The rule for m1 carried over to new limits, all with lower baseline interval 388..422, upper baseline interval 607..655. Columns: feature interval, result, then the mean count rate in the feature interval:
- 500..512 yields 0.43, 9.14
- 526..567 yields 0.08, 9.61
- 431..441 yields 0.46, 8.78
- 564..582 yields 0.21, 9.63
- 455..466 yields 2.35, 7.31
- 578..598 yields 0.45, 9.58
